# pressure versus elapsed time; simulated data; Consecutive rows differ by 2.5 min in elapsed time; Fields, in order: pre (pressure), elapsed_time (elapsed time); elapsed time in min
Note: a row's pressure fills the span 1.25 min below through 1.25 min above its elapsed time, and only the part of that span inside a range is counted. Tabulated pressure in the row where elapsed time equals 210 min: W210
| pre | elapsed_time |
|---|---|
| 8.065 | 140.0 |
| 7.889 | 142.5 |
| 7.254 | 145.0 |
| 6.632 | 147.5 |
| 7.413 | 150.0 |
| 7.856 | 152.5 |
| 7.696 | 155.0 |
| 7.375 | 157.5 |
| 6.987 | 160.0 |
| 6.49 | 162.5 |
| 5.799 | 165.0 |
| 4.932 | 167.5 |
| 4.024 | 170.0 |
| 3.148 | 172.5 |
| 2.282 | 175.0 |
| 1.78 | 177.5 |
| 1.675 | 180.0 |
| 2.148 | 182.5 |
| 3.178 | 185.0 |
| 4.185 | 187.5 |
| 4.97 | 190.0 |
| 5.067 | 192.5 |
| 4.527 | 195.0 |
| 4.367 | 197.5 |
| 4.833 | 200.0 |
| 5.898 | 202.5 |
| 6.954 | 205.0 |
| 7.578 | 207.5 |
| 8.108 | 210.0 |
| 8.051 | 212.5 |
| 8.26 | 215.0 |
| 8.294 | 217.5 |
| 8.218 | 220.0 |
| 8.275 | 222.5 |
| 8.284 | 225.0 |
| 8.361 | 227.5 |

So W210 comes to 8.108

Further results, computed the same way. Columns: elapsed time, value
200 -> 4.833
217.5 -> 8.294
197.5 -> 4.367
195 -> 4.527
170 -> 4.024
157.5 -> 7.375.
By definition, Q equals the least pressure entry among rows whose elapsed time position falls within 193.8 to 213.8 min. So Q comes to 4.367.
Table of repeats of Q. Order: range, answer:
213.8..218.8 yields 8.26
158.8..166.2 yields 5.799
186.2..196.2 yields 4.185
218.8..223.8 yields 8.218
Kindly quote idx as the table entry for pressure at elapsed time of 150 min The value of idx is 7.413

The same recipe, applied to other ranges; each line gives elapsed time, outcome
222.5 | 8.275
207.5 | 7.578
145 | 7.254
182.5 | 2.148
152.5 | 7.856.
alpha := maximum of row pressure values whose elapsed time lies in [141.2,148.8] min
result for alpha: 7.889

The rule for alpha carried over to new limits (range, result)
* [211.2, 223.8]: 8.294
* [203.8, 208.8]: 7.578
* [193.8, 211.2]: 8.108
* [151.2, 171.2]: 7.856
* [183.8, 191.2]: 4.97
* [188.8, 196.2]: 5.067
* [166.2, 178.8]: 4.932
